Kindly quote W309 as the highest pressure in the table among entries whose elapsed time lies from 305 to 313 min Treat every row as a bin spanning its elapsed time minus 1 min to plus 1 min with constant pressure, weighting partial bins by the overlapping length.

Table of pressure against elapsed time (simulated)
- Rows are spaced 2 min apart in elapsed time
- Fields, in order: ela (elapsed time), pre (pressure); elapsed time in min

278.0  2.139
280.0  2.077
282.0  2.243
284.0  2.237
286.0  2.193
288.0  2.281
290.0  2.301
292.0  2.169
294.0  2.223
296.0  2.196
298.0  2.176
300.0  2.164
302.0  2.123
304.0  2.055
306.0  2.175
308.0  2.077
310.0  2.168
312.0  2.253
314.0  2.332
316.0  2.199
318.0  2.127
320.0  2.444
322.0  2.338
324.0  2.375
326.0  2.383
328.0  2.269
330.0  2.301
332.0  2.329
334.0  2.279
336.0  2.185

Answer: 2.253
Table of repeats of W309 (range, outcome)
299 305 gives 2.164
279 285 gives 2.243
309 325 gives 2.444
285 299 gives 2.301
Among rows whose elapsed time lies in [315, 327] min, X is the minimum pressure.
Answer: 2.127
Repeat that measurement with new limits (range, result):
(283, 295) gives 2.169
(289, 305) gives 2.055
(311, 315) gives 2.253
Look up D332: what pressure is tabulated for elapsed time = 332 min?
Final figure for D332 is 2.329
